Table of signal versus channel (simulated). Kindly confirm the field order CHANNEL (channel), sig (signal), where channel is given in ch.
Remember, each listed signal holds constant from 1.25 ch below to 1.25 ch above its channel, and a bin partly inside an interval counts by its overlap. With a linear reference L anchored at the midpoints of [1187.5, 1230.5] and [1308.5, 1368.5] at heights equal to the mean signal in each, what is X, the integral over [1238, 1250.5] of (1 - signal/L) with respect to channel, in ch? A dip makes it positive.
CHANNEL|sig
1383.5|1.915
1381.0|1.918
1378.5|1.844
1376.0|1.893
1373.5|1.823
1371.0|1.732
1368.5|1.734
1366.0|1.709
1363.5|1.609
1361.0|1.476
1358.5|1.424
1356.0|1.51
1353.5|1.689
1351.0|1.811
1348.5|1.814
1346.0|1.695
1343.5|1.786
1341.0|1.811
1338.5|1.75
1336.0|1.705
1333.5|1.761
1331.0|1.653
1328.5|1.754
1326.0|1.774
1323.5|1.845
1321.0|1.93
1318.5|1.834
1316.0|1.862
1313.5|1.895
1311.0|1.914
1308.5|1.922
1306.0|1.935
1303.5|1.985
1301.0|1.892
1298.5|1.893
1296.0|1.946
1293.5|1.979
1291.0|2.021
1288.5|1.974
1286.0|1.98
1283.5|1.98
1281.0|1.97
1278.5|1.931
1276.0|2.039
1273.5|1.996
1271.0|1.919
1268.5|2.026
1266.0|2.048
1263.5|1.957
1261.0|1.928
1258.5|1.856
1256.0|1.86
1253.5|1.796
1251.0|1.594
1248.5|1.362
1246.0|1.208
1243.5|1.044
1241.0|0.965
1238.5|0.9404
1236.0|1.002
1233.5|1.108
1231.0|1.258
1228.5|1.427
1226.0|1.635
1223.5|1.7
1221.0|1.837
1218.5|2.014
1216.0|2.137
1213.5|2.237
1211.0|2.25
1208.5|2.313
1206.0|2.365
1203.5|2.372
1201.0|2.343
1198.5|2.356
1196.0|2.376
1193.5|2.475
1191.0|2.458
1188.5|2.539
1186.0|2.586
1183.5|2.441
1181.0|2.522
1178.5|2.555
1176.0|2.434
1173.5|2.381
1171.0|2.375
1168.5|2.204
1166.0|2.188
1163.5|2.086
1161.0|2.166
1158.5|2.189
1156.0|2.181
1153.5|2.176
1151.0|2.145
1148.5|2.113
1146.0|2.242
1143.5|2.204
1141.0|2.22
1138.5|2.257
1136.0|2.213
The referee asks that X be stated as 5.48 ch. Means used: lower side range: 2.15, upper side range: 1.74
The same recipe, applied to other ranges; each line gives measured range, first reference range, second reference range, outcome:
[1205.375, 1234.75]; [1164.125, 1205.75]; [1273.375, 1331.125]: 5.5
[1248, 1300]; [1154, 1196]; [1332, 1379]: 2.2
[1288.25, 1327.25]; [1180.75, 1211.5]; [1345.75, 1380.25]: 0.5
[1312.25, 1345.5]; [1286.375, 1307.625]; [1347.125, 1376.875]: 0.5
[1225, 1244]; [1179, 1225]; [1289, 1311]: 8.8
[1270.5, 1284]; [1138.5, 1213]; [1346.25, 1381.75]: 0.1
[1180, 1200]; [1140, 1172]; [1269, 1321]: -3.2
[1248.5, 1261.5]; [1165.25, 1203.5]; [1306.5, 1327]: 2.3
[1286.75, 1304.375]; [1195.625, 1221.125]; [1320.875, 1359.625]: -0.5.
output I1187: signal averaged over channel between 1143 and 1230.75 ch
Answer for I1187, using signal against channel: 2.22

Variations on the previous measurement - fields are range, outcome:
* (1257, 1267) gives 1.94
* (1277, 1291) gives 1.97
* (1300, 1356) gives 1.81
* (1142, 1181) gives 2.25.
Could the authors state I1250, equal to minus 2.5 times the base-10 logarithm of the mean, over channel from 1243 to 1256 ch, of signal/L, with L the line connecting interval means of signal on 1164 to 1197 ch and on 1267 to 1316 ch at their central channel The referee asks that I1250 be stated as 0.40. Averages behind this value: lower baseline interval 2.42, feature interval 1.47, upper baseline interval 1.96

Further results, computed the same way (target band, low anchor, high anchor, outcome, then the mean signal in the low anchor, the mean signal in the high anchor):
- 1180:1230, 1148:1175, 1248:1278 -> -0.07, 2.2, 1.88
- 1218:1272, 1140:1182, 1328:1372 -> 0.27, 2.26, 1.69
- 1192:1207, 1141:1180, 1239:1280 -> -0.17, 2.24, 1.71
